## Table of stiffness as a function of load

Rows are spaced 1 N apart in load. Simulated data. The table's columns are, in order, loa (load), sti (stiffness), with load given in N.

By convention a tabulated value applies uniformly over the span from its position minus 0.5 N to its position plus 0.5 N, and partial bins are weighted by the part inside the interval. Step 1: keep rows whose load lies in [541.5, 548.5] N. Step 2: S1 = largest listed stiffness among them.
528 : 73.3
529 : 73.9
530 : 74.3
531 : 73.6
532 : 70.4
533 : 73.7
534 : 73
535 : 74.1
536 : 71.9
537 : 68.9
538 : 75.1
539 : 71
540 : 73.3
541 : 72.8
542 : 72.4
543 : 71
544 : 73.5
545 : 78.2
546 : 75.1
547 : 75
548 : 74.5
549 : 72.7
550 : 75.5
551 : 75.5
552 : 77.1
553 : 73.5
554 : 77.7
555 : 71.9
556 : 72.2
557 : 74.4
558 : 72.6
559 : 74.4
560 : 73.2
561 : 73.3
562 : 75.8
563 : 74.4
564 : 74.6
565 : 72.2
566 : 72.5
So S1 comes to 78.2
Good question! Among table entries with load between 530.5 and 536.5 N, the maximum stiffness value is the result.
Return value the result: 74.1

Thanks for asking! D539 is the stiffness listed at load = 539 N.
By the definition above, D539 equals 71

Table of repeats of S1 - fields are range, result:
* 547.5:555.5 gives 77.7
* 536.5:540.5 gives 75.1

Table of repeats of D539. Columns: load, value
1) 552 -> 77.1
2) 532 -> 70.4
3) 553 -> 73.5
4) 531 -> 73.6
